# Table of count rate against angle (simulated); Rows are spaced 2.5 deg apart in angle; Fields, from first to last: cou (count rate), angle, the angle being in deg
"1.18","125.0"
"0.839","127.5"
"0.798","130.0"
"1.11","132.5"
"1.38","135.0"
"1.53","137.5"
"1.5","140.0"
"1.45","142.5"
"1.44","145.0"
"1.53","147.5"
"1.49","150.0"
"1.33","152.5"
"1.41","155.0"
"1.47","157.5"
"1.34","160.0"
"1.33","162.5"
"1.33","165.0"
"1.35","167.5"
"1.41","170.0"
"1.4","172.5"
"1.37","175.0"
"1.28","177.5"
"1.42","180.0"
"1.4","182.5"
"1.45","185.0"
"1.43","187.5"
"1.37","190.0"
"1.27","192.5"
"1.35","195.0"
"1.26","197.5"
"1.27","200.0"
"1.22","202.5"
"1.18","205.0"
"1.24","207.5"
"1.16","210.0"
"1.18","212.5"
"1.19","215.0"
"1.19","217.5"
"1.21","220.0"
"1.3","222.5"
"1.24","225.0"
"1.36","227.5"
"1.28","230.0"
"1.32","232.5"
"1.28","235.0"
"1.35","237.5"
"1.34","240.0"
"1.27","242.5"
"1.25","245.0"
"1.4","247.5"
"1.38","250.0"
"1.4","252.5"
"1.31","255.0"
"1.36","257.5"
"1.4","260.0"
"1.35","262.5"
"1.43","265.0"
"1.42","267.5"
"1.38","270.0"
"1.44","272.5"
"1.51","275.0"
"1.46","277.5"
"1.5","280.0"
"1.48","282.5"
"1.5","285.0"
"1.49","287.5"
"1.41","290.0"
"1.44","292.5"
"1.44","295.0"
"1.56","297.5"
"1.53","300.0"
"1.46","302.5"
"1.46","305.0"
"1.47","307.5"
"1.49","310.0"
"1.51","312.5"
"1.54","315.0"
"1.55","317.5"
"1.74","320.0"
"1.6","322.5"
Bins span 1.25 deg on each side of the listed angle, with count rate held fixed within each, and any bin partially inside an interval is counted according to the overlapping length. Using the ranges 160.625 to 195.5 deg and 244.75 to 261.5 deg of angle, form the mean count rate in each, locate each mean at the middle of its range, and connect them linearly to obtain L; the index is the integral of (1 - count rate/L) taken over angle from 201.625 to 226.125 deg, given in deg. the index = 2.8 deg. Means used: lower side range 1.37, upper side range 1.36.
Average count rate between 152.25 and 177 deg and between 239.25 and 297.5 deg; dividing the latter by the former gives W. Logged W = 1.0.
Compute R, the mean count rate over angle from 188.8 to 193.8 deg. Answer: 1.32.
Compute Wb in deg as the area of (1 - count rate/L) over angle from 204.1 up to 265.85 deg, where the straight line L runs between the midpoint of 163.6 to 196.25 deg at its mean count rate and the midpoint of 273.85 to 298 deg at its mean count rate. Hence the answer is 5.7 deg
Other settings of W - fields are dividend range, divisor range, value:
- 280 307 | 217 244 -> 1.15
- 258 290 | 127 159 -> 1.08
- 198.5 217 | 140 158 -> 0.83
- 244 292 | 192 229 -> 1.14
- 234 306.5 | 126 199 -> 1.05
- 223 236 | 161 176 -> 0.95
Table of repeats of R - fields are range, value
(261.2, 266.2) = 1.39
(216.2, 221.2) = 1.2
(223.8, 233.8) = 1.3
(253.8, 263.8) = 1.36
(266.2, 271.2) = 1.4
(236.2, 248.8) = 1.32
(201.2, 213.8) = 1.2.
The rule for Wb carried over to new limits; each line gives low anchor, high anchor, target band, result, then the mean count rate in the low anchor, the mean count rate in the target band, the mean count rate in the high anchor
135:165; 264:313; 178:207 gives 2.35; 1.43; 1.33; 1.47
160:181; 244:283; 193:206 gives 1.09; 1.36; 1.26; 1.4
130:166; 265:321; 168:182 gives 0.26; 1.38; 1.38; 1.49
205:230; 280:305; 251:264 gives -0.03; 1.23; 1.37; 1.48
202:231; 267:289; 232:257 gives 0.10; 1.23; 1.33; 1.47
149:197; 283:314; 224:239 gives 1.25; 1.38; 1.31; 1.48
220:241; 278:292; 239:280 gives 0.26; 1.3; 1.39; 1.47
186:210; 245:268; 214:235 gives 0.98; 1.28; 1.26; 1.37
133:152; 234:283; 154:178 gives 1.15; 1.45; 1.37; 1.38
